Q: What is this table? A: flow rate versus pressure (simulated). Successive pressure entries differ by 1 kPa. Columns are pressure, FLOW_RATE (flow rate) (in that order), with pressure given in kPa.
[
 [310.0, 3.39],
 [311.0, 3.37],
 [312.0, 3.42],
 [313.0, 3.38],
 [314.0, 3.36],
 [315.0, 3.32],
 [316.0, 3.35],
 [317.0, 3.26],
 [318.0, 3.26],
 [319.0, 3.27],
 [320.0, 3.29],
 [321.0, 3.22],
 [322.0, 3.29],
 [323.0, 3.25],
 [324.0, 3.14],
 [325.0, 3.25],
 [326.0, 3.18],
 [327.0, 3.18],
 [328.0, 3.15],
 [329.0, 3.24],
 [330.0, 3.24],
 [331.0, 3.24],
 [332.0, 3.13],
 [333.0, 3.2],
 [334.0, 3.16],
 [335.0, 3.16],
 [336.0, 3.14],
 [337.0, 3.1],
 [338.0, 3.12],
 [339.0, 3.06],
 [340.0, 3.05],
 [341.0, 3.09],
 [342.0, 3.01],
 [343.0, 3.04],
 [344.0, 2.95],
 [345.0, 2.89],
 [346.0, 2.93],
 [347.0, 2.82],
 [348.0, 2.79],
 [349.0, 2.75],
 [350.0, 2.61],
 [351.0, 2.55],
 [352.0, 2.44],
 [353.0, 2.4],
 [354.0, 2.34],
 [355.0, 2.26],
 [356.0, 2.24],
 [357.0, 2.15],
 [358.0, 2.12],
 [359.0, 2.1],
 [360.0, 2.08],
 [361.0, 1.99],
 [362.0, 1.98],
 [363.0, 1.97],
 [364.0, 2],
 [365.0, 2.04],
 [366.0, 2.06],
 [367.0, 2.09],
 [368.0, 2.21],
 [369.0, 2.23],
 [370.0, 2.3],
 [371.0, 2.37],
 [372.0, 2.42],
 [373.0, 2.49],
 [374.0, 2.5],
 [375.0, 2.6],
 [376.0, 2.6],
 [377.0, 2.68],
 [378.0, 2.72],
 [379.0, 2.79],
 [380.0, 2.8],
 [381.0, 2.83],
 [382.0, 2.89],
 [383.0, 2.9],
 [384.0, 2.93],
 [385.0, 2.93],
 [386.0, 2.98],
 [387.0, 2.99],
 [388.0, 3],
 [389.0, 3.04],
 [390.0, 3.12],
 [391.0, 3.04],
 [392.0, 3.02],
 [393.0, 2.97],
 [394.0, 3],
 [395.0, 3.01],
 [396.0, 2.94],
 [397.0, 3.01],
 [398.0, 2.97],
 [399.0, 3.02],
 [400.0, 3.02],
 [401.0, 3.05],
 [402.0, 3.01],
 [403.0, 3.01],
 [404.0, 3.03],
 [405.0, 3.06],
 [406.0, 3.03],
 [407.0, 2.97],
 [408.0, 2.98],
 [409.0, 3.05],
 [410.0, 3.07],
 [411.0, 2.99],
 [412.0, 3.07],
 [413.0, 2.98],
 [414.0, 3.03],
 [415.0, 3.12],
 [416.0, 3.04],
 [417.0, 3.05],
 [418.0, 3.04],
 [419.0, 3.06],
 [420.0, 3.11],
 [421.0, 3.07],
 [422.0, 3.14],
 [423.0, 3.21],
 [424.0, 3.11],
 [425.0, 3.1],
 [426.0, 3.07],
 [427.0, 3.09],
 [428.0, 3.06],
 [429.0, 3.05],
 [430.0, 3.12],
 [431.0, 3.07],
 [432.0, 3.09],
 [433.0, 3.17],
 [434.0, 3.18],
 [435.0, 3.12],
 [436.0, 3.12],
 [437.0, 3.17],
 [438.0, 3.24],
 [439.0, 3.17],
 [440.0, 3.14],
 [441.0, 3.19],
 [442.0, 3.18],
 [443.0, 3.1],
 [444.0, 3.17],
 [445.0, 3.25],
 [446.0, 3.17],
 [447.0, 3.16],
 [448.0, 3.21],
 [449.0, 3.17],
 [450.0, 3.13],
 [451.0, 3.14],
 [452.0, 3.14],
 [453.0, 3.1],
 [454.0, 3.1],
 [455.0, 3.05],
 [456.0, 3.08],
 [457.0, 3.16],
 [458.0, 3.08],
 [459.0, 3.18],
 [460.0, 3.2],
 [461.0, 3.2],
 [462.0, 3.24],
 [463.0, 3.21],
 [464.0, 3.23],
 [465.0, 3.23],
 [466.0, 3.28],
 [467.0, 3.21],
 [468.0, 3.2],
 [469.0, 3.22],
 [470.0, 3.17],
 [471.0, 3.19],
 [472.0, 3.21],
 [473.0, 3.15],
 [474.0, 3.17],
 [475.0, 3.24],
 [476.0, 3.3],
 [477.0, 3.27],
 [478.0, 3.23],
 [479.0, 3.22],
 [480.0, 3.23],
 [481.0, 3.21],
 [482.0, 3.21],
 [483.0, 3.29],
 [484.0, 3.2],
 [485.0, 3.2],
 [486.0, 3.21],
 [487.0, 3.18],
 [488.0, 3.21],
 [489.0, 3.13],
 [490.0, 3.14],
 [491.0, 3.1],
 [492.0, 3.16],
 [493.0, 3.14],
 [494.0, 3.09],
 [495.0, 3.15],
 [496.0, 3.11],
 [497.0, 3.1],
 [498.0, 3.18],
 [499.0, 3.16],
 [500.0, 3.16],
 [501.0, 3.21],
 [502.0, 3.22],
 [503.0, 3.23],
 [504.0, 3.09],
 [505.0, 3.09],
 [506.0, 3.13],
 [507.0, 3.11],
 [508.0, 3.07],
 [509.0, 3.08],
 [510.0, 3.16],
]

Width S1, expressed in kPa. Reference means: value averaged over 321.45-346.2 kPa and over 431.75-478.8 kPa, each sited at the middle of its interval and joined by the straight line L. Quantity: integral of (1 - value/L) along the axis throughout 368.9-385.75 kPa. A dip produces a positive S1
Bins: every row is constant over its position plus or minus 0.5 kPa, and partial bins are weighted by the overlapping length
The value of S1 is 2.6 kPa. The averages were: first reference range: 3.13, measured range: 2.66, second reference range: 3.18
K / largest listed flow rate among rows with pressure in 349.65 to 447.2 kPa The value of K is 3.25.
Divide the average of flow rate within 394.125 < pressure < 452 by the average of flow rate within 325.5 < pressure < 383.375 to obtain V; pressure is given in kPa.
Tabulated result 1.16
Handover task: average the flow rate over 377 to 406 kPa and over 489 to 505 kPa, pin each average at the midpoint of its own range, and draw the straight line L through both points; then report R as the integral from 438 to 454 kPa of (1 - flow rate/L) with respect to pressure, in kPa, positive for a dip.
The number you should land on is -0.5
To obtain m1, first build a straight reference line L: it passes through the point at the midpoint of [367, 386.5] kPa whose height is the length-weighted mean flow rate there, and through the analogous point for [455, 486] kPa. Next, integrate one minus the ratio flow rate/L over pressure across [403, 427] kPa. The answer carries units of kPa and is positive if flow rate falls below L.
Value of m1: -1.7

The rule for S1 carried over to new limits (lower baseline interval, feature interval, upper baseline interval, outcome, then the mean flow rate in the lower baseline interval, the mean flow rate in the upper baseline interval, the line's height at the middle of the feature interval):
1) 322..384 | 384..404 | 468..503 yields -1.11 kPa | 2.7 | 3.19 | 2.85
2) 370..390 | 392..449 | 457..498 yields -2.80 kPa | 2.76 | 3.19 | 2.94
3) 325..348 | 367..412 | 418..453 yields 3.87 kPa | 3.09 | 3.14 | 3.11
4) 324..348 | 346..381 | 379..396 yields 7.42 kPa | 3.1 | 2.96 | 3.02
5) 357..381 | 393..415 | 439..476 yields -2.98 kPa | 2.32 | 3.18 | 2.66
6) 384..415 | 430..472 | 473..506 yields -0.77 kPa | 3.01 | 3.18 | 3.11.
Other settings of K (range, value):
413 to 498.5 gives 3.3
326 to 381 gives 3.24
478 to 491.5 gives 3.29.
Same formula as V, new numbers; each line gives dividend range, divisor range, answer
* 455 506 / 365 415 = 1.13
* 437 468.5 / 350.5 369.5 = 1.46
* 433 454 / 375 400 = 1.08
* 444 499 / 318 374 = 1.17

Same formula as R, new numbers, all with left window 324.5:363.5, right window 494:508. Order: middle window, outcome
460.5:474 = -0.64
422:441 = -0.95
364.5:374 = 1.92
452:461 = -0.25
